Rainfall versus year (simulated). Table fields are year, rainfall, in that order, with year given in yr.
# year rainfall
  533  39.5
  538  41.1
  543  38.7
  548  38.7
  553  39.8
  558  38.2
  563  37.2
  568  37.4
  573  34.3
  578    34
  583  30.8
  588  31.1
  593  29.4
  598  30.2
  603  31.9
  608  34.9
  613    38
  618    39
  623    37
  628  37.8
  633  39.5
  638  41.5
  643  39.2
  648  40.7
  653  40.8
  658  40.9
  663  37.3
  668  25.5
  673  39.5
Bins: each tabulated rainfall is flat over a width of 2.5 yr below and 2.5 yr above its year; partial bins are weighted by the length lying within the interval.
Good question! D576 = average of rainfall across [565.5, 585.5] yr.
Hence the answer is 34.1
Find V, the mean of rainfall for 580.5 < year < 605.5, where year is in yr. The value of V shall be 30.7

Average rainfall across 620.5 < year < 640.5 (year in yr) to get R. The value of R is 39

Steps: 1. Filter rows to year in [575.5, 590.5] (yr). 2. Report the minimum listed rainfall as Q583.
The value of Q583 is 30.8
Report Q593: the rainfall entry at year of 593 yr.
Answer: 29.4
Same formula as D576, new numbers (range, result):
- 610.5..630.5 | 38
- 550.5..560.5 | 39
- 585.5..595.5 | 30.2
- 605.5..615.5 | 36.5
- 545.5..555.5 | 39.2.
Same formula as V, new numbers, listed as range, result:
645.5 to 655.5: 40.8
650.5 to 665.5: 39.7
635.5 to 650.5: 40.5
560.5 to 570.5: 37.3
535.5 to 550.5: 39.5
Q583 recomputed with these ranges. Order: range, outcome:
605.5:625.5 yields 34.9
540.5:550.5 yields 38.7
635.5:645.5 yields 39.2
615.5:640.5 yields 37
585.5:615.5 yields 29.4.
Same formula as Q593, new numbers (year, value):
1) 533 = 39.5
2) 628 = 37.8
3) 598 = 30.2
